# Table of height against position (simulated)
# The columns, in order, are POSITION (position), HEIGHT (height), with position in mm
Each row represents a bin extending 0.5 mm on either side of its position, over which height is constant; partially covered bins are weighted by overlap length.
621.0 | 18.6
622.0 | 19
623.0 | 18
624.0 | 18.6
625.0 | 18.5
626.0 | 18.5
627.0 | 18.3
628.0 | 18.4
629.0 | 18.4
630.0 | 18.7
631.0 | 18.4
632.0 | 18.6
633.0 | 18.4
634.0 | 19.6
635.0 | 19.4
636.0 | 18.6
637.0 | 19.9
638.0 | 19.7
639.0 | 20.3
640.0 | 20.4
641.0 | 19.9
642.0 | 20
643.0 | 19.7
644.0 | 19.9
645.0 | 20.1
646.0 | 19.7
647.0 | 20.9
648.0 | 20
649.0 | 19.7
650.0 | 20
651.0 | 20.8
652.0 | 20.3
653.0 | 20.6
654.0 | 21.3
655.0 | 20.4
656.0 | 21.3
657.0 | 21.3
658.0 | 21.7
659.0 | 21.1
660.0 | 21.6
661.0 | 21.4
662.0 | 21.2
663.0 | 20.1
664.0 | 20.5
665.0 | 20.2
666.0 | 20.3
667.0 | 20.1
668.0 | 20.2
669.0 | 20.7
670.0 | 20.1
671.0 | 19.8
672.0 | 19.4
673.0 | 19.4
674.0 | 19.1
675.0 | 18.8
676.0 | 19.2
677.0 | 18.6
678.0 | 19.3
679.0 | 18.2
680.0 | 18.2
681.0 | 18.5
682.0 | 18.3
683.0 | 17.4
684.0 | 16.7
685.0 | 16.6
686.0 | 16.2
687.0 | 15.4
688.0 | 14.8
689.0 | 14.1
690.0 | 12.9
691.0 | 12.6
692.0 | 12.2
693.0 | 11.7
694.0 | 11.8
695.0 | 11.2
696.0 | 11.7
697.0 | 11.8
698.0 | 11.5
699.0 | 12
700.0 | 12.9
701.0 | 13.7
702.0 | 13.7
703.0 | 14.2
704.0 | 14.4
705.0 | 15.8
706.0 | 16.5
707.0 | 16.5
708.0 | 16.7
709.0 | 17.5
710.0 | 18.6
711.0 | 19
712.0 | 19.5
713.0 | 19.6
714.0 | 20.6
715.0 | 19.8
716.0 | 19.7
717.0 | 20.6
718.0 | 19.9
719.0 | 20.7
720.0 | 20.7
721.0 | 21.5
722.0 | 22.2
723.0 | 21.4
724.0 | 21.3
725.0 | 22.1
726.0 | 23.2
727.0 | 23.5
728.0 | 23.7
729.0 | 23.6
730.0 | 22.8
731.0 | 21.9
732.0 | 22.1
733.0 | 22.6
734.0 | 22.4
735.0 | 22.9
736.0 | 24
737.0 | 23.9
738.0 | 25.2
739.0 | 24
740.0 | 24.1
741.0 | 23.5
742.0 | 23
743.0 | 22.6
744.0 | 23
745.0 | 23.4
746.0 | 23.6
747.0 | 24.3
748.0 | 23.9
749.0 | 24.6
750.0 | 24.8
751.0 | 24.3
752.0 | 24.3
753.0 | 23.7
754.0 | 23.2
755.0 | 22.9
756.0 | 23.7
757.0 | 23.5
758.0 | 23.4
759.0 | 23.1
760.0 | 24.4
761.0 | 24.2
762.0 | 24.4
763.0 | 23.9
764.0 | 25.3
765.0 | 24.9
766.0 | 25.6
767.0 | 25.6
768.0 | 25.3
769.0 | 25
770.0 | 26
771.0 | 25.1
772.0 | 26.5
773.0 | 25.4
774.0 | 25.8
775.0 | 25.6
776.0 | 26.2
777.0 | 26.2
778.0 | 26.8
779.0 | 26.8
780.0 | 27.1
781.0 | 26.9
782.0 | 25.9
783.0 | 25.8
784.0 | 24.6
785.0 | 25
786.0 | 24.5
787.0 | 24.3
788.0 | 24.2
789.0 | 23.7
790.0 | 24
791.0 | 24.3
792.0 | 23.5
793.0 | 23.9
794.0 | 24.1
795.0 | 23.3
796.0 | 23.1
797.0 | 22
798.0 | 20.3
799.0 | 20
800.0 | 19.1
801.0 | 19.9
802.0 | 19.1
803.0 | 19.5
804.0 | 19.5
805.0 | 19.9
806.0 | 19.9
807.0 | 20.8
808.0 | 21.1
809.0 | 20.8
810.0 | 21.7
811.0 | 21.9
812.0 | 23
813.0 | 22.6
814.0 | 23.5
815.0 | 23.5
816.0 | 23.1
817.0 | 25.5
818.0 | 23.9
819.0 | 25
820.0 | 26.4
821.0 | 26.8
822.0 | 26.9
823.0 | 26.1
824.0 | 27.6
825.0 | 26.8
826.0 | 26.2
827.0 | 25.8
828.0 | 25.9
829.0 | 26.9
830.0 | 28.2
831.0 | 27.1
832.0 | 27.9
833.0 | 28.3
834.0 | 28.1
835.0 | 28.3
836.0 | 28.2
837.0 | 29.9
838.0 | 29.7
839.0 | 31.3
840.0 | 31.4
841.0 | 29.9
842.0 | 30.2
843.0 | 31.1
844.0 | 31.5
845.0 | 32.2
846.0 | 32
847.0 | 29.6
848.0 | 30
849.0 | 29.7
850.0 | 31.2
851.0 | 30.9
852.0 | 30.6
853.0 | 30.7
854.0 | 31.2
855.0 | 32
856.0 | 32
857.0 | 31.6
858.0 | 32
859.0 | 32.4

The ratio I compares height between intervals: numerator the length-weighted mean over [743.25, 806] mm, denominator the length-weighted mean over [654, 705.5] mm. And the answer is 1.39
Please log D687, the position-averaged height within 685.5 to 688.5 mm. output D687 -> 15.5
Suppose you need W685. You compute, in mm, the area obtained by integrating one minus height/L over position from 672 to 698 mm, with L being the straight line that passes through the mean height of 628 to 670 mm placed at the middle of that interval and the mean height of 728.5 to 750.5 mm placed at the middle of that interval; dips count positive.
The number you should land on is 6.8 mm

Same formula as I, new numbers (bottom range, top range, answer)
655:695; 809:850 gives 1.50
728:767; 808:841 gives 1.10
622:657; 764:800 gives 1.26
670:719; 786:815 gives 1.33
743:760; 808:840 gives 1.10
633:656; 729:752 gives 1.17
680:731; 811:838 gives 1.51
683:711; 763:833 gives 1.69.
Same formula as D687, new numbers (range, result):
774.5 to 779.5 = 26.3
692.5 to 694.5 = 11.8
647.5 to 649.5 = 19.9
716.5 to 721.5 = 20.7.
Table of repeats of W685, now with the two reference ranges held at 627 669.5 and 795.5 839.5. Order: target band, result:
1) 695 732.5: 5.70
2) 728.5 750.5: -1.07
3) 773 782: -1.16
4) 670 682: 1.04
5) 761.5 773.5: -1.13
